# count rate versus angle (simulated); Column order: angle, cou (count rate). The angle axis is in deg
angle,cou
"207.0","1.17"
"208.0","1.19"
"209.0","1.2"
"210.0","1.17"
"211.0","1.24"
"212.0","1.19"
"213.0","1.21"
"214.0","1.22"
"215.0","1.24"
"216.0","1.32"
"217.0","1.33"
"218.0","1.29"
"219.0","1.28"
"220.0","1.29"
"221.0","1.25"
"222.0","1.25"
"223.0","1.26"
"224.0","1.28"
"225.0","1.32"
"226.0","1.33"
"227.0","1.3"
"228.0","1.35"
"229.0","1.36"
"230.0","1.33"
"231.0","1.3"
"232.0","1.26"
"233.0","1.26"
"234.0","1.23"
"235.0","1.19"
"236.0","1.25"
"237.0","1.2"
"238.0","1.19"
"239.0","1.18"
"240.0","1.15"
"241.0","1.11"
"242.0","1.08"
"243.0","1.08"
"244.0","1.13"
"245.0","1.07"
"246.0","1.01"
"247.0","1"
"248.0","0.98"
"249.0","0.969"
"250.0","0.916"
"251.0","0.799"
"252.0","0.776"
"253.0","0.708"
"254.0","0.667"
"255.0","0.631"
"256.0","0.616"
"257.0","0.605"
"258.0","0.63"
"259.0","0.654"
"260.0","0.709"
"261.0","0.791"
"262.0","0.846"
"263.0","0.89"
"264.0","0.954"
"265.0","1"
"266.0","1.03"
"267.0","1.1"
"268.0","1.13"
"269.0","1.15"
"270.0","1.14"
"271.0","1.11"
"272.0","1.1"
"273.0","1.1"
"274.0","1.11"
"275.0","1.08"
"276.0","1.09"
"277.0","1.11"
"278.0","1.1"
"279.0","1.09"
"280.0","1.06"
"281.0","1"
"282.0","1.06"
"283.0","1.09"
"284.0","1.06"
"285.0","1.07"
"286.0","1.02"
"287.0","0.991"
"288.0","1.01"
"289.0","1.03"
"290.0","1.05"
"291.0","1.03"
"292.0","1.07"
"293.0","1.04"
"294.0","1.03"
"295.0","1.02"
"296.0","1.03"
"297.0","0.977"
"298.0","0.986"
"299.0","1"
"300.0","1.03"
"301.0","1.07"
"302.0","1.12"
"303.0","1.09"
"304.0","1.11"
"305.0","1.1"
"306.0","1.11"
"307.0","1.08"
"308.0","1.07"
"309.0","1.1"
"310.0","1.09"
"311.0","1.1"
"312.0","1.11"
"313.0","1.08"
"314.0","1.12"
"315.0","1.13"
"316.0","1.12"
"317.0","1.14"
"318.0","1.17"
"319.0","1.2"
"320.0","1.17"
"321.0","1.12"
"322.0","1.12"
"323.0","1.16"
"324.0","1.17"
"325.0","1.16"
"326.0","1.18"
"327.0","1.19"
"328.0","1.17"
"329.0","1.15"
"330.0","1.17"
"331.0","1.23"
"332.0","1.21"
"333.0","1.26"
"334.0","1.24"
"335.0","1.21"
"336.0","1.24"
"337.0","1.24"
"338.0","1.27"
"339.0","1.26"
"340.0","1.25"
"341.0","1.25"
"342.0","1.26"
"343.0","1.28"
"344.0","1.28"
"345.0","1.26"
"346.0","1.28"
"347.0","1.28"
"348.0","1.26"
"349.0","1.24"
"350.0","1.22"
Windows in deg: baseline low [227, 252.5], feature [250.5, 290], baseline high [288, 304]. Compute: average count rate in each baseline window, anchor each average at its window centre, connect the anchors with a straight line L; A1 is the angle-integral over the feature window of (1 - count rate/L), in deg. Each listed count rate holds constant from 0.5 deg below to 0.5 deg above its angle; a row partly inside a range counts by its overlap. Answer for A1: 4.6 deg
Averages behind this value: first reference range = 1.13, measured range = 0.953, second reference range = 1.04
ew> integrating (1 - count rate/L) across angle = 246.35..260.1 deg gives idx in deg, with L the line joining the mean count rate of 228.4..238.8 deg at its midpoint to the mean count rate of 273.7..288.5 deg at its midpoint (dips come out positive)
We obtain 4.8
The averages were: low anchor 1.26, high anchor 1.06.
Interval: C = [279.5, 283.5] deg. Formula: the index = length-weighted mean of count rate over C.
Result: 1.05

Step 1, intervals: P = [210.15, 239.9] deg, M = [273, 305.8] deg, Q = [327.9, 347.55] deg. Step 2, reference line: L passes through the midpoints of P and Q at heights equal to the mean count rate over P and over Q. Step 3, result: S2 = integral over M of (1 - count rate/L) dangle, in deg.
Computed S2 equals 5.1 deg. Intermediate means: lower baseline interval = 1.26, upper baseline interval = 1.24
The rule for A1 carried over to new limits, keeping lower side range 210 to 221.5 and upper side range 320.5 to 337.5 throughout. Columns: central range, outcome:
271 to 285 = 1.6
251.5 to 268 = 5.8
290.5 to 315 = 2.8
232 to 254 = 3.3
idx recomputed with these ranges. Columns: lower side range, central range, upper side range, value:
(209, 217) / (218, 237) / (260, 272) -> -1.8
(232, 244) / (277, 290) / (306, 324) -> 1.1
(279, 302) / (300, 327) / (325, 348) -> 0.3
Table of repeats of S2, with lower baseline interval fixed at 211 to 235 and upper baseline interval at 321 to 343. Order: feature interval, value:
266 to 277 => 1.2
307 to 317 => 1.0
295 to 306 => 1.6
